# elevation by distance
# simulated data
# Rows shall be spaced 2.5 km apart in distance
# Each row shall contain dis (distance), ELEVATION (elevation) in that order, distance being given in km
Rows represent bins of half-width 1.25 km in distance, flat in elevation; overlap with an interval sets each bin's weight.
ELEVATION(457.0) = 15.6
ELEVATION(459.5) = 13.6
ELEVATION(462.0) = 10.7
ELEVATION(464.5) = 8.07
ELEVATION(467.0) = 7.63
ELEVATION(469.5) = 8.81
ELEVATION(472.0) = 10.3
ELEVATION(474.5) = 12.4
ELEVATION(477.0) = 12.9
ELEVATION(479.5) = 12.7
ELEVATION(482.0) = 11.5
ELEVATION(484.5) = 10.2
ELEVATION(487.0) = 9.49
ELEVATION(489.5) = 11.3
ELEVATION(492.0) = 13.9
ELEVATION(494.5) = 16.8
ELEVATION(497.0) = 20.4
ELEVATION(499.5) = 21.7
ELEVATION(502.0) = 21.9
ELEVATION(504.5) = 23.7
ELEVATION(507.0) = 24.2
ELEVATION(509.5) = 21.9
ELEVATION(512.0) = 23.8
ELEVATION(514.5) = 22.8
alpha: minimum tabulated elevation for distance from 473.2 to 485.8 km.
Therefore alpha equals 10.2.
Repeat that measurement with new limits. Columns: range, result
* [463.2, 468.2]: 7.63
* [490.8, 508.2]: 13.9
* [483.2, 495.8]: 9.49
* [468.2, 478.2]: 8.81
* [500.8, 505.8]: 21.9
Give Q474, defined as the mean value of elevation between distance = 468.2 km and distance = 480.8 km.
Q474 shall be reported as 11.4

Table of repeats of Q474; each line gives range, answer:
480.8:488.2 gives 10.4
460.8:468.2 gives 8.8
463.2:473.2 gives 8.7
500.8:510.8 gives 22.9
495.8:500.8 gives 21.1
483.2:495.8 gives 12.4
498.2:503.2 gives 21.8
